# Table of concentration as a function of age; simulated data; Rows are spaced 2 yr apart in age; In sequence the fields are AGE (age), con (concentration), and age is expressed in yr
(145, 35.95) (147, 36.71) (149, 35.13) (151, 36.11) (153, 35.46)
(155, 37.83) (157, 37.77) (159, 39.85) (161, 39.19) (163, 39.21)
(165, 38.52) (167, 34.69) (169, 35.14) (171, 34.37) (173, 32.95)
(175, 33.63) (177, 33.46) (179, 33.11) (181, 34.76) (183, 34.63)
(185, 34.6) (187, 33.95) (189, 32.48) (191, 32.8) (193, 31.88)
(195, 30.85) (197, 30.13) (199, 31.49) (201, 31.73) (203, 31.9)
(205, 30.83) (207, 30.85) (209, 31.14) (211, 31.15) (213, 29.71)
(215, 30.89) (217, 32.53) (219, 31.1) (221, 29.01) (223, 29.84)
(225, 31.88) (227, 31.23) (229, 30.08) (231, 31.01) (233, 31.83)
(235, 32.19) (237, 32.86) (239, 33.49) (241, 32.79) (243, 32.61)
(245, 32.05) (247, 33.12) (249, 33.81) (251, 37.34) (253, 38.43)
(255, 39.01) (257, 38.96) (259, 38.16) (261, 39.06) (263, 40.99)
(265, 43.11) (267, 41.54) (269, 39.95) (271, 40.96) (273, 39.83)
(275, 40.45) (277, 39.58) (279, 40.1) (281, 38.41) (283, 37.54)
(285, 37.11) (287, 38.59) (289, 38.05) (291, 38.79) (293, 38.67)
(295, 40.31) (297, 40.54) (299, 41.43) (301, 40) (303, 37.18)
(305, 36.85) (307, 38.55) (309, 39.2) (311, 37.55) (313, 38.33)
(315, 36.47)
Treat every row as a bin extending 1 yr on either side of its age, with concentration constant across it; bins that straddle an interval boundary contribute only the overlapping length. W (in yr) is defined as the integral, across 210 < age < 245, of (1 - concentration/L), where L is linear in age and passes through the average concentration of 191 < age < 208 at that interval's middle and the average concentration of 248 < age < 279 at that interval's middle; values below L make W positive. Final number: 3.42 yr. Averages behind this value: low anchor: 31.3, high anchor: 39.4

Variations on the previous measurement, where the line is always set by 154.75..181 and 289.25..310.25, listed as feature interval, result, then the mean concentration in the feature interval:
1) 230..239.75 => 1.4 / 32.2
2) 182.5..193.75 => 1.0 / 33.4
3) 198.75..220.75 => 3.5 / 31.1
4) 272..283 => -0.3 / 39.5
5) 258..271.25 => -0.8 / 40.5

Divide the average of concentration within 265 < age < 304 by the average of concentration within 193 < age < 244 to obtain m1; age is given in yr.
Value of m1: 1.26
